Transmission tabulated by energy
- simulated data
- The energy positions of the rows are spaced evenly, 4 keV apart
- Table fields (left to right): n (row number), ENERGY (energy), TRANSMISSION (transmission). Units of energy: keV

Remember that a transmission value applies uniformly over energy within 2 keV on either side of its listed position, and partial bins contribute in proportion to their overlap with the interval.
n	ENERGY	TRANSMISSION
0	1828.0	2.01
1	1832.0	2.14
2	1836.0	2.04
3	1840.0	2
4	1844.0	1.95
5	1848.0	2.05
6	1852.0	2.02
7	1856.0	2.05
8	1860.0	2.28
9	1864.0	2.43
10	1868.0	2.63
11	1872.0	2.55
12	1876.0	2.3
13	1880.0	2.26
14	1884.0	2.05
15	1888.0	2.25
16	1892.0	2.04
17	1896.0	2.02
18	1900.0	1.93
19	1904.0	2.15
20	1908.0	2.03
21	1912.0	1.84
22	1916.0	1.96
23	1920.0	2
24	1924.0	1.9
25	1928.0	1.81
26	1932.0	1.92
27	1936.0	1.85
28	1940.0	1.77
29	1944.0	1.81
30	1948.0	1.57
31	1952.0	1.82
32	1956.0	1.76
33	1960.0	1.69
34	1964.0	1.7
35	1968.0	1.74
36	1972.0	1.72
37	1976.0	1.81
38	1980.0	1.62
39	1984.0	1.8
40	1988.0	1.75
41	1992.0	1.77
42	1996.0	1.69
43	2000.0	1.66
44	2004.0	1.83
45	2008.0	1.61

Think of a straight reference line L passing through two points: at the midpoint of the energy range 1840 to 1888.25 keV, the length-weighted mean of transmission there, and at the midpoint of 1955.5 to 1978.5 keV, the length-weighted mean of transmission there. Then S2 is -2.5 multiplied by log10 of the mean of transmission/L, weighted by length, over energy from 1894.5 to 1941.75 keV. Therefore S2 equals 0.02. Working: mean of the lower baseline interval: 2.22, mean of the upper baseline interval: 1.73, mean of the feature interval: 1.93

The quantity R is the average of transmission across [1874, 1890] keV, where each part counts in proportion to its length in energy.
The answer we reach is 2.21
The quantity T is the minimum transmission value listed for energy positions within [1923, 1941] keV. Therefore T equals 1.77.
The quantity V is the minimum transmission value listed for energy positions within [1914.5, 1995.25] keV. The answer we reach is 1.57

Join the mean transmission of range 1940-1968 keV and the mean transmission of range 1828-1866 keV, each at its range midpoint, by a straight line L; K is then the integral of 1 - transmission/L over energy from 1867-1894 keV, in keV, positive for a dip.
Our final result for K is -4.0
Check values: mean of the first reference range 2.1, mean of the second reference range 1.73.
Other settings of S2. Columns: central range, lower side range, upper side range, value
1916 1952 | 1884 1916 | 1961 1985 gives 0.03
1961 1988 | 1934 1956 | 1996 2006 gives 0.01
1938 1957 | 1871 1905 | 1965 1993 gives 0.08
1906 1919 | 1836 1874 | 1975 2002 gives 0.03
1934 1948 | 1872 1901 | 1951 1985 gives 0.06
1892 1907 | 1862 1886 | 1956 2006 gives 0.09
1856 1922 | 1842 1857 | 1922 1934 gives -0.12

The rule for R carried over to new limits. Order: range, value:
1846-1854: 2.04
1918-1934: 1.91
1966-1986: 1.74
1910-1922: 1.93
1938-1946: 1.79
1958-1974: 1.71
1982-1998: 1.75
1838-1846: 1.98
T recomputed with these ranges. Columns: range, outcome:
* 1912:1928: 1.81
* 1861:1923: 1.84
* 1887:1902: 1.93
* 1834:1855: 1.95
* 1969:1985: 1.62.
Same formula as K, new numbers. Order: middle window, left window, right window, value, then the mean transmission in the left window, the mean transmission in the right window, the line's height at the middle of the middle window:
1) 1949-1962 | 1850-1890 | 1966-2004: 0.9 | 2.28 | 1.73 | 1.87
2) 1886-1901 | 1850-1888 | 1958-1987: 0.6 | 2.28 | 1.73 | 2.15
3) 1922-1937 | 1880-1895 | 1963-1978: 0.5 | 2.13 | 1.75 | 1.93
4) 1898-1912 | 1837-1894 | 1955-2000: 0.2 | 2.2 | 1.73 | 2.03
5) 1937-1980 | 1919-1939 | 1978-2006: 1.8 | 1.88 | 1.73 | 1.81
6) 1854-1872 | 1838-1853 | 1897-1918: -3.4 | 2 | 1.98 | 2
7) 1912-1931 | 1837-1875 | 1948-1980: 0.1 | 2.22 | 1.73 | 1.92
